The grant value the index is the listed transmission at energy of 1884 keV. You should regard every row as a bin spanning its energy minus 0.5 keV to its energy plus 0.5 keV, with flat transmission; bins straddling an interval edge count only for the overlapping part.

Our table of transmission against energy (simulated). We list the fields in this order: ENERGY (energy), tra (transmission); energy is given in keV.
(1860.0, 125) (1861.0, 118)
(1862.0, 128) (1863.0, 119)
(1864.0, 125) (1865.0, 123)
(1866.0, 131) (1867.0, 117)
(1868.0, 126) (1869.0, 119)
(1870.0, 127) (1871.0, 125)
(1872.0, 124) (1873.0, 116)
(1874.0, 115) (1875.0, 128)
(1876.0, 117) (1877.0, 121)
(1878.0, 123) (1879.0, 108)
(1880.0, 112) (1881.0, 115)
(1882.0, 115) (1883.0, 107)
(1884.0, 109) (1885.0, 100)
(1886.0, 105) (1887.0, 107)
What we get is 109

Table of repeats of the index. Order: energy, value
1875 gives 128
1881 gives 115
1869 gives 119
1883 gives 107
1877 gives 121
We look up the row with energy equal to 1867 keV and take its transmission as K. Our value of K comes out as 117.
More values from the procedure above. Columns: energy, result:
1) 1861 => 118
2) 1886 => 105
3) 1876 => 117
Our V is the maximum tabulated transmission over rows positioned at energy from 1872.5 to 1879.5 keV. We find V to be 128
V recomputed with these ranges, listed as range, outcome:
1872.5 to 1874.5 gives 116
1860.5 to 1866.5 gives 131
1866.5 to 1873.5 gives 127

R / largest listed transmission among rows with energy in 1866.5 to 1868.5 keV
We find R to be 126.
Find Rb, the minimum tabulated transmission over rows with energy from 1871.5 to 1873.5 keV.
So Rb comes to 116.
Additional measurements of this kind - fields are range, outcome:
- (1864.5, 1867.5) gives 117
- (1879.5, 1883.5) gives 107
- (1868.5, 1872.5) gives 119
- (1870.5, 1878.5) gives 115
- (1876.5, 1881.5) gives 108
